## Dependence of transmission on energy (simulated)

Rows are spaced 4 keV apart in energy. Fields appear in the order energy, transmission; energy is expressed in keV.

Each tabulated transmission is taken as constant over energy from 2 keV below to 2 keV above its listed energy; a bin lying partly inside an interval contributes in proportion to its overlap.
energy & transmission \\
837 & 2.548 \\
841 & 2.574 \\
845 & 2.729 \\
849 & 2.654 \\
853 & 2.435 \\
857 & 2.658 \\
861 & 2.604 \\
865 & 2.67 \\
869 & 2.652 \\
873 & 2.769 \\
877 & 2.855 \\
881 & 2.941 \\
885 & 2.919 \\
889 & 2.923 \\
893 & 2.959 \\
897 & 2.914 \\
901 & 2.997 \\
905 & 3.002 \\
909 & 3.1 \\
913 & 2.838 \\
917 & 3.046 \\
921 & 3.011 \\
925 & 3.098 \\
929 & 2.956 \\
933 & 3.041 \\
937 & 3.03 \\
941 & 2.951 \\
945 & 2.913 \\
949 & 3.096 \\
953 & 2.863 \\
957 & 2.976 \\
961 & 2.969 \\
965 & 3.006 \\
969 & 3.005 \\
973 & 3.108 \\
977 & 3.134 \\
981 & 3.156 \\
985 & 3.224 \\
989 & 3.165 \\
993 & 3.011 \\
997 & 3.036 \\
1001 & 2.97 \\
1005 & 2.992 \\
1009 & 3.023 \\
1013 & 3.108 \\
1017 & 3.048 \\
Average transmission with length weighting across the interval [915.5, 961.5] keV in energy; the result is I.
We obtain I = 3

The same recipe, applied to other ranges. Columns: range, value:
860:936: 2.92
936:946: 2.96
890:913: 2.98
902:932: 3.01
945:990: 3.05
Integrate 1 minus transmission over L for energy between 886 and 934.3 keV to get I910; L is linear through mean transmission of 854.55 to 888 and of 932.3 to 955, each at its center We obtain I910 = -1.9 keV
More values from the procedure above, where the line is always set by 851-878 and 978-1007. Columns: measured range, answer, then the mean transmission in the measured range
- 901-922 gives -1.4 keV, 3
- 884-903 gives -1.3 keV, 2.94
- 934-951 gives -0.5 keV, 3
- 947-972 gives -0.2 keV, 2.99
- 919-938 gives -1.0 keV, 3.03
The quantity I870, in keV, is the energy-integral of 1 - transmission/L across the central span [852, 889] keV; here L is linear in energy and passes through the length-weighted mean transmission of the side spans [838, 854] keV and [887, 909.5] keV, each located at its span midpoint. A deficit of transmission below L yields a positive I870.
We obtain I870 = 0.5 keV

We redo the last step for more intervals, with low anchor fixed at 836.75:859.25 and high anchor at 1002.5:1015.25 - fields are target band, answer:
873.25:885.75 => -0.9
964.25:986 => -1.2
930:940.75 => -0.7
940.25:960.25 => -0.6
